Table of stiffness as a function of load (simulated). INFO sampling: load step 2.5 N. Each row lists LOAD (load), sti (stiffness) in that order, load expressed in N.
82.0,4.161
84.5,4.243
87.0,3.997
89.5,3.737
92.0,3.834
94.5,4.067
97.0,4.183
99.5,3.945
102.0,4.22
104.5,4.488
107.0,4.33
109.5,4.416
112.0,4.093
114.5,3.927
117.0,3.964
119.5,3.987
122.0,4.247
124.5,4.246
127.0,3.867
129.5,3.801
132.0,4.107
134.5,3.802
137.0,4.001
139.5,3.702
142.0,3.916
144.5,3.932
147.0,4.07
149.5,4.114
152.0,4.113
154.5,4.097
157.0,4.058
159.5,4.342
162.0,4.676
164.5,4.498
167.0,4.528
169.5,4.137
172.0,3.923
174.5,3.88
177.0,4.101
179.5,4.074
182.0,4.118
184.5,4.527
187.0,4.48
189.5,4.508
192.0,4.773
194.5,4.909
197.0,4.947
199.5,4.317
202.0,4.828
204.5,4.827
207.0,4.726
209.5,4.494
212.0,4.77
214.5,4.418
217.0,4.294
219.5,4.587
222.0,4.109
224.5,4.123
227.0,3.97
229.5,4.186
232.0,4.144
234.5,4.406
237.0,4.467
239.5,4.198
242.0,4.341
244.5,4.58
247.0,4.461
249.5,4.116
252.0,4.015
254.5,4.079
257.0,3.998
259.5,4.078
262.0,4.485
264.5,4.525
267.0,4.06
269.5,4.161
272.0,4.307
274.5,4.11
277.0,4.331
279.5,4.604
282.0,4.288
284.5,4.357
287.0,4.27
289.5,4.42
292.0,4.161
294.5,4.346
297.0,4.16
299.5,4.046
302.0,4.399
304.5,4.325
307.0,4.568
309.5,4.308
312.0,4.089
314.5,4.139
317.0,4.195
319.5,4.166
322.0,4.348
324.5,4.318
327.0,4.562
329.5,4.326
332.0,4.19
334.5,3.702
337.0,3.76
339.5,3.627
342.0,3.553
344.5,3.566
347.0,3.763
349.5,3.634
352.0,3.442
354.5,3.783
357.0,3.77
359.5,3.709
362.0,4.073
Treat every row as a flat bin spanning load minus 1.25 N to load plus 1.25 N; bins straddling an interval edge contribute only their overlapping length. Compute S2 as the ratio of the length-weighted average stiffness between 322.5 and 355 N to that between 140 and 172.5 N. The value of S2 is 0.93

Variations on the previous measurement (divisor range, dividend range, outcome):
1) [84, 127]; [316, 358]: 0.96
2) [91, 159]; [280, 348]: 1.02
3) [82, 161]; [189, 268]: 1.08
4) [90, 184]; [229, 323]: 1.04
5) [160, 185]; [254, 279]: 1.00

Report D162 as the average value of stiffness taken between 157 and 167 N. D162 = 4.45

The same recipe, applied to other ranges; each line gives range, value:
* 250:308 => 4.26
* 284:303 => 4.26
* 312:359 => 3.94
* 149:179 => 4.2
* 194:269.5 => 4.37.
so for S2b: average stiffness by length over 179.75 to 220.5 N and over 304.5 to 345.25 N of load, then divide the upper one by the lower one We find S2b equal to 0.9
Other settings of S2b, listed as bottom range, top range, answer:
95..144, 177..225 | 1.11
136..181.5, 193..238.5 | 1.09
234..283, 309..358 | 0.93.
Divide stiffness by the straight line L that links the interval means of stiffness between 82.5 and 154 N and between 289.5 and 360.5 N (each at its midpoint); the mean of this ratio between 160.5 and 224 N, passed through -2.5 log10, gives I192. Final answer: -0.10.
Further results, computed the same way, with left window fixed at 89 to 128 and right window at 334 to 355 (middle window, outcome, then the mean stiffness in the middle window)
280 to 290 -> -0.158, 4.35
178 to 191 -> -0.102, 4.35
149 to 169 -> -0.078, 4.3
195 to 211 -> -0.197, 4.7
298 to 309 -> -0.164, 4.33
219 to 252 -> -0.110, 4.27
